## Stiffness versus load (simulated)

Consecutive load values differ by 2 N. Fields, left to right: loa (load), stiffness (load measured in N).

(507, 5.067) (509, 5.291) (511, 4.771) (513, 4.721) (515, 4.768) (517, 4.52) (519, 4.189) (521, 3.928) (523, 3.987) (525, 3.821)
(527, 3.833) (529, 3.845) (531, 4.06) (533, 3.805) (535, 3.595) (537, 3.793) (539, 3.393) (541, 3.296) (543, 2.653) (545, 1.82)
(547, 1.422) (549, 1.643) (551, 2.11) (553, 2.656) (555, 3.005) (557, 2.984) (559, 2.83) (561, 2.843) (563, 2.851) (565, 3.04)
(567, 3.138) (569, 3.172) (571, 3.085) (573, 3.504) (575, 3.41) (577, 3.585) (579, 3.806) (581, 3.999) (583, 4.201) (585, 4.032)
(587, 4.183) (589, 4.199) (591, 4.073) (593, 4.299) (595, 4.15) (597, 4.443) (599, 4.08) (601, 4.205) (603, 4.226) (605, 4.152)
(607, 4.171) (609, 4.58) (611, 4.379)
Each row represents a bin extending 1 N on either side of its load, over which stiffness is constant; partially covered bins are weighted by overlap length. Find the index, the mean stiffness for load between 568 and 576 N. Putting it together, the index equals 3.29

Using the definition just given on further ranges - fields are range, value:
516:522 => 4.21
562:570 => 3.05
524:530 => 3.83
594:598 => 4.3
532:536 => 3.7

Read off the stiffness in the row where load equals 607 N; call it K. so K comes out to 4.171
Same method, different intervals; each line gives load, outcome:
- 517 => 4.52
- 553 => 2.656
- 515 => 4.768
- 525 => 3.821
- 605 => 4.152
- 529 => 3.845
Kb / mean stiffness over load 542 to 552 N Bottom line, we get 1.93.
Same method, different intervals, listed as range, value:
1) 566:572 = 3.13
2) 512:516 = 4.74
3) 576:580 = 3.7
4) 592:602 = 4.24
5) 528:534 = 3.9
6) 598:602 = 4.14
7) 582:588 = 4.14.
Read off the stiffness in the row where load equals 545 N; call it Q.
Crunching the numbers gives 1.82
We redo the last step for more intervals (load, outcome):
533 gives 3.805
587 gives 4.183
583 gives 4.201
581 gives 3.999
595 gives 4.15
